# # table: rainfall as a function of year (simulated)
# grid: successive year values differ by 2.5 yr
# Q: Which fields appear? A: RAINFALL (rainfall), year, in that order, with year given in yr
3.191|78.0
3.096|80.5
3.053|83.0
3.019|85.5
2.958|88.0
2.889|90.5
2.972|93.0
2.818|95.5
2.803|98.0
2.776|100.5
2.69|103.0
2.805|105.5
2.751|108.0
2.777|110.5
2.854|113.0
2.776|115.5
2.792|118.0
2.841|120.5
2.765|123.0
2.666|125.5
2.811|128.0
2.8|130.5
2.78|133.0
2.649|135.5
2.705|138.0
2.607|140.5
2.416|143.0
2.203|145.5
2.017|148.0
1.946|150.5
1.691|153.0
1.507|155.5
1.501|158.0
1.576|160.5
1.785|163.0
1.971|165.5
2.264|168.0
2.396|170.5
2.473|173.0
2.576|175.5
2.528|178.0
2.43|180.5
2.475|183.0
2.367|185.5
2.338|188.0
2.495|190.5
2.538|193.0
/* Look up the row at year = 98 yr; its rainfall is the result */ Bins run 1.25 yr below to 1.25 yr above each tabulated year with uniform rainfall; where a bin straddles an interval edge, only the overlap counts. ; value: 2.803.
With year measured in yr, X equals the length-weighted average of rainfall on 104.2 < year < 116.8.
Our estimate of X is 2.79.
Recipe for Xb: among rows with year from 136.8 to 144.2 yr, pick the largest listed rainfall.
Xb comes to 2.705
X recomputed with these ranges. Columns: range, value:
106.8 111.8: 2.77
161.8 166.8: 1.88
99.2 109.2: 2.76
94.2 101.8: 2.8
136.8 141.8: 2.65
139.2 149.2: 2.31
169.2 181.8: 2.48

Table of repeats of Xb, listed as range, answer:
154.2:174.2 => 2.473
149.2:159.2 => 1.946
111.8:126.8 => 2.854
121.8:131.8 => 2.811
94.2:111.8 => 2.818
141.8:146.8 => 2.416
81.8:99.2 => 3.053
